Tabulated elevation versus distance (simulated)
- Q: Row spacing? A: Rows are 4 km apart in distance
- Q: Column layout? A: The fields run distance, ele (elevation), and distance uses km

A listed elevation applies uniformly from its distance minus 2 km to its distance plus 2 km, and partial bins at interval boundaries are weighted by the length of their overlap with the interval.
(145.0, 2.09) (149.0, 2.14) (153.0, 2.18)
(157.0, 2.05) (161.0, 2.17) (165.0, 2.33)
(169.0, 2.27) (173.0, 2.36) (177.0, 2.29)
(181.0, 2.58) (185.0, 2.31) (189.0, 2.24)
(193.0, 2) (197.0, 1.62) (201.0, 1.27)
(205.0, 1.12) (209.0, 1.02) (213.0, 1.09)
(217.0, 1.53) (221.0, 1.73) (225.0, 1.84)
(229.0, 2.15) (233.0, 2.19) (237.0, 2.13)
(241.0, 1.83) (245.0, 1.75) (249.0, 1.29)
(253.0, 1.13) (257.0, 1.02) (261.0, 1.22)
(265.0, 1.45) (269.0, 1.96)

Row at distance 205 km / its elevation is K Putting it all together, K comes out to 1.12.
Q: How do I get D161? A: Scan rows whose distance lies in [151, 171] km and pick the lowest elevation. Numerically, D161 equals 2.05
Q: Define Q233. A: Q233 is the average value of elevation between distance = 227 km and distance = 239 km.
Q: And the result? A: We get 2.16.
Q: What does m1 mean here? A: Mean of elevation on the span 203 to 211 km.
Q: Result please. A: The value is 1.07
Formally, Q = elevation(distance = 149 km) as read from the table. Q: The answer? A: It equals 2.14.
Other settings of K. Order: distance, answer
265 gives 1.45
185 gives 2.31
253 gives 1.13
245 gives 1.75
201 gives 1.27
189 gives 2.24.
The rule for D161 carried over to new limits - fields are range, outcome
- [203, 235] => 1.02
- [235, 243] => 1.83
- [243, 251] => 1.29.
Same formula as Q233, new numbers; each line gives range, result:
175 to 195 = 2.28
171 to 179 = 2.33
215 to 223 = 1.63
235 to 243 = 1.98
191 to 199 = 1.81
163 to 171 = 2.3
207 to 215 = 1.06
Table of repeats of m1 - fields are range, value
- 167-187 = 2.36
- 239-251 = 1.62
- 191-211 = 1.41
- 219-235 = 1.98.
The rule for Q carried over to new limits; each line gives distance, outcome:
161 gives 2.17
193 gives 2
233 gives 2.19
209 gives 1.02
